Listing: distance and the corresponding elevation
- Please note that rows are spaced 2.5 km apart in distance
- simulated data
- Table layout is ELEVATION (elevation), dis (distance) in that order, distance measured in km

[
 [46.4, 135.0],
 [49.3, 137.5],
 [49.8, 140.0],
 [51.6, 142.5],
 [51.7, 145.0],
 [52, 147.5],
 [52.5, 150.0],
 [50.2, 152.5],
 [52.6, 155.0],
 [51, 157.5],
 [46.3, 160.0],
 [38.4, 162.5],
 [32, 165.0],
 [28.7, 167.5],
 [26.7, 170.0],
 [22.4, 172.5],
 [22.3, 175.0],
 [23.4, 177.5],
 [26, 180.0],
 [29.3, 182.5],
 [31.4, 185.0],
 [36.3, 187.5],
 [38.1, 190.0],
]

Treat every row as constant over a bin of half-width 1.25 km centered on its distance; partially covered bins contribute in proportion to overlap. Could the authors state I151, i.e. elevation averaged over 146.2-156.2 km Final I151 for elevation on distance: 51.8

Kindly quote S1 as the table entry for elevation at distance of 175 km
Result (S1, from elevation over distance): 22.3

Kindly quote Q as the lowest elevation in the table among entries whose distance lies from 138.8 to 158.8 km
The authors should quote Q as 49.8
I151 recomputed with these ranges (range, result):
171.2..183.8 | 24.7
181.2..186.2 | 30.3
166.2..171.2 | 27.8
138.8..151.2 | 51.5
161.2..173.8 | 29.7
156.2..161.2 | 48.7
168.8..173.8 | 24.5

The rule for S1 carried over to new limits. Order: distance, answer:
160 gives 46.3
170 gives 26.7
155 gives 52.6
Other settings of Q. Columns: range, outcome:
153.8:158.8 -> 51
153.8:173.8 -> 22.4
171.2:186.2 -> 22.3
